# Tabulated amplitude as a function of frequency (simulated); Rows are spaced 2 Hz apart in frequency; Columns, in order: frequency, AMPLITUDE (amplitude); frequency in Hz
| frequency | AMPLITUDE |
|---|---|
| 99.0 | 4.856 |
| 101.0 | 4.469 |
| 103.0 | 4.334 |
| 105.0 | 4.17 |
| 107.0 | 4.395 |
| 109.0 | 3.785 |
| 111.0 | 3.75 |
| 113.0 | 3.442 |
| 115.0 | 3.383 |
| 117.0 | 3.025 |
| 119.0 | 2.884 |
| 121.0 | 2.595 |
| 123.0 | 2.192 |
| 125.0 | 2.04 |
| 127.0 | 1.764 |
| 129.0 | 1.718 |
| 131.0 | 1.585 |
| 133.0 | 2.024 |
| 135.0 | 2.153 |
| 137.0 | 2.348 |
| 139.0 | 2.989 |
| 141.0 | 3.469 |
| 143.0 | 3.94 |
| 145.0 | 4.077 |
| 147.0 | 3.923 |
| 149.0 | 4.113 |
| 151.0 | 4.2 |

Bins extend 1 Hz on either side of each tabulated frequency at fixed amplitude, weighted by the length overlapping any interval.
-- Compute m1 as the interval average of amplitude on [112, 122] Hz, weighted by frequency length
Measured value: 3.07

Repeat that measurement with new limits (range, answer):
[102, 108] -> 4.3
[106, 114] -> 3.84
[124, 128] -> 1.9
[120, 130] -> 2.06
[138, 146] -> 3.62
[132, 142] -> 2.6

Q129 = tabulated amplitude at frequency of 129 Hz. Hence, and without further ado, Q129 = 1.718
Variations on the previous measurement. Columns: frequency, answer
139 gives 2.989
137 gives 2.348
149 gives 4.113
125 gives 2.04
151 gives 4.2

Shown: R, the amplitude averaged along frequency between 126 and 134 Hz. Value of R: 1.77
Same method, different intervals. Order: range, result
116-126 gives 2.55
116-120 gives 2.95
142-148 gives 3.98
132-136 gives 2.09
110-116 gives 3.52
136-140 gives 2.67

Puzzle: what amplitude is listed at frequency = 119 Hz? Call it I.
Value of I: 2.884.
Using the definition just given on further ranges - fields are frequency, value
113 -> 3.442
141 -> 3.469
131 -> 1.585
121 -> 2.595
